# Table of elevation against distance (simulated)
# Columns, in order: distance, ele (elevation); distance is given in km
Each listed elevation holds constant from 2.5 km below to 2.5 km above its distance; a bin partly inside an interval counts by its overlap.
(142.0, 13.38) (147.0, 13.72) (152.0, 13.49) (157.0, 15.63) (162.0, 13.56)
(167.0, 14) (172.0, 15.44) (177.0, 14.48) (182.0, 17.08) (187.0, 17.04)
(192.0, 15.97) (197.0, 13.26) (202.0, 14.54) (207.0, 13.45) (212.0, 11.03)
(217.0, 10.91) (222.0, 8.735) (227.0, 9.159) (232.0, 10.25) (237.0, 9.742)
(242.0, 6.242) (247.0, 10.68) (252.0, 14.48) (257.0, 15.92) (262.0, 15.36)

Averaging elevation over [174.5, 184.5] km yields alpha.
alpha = 15.8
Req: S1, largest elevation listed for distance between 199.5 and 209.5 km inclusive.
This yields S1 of 14.54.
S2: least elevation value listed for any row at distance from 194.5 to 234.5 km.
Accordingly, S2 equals 8.735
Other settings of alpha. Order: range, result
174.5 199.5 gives 15.6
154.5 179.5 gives 14.6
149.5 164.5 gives 14.2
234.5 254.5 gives 10.3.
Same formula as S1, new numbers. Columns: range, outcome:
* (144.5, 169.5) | 15.63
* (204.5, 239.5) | 13.45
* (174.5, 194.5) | 17.08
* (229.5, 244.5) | 10.25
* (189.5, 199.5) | 15.97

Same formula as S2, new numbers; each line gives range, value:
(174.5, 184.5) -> 14.48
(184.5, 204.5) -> 13.26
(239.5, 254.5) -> 6.242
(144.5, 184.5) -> 13.49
